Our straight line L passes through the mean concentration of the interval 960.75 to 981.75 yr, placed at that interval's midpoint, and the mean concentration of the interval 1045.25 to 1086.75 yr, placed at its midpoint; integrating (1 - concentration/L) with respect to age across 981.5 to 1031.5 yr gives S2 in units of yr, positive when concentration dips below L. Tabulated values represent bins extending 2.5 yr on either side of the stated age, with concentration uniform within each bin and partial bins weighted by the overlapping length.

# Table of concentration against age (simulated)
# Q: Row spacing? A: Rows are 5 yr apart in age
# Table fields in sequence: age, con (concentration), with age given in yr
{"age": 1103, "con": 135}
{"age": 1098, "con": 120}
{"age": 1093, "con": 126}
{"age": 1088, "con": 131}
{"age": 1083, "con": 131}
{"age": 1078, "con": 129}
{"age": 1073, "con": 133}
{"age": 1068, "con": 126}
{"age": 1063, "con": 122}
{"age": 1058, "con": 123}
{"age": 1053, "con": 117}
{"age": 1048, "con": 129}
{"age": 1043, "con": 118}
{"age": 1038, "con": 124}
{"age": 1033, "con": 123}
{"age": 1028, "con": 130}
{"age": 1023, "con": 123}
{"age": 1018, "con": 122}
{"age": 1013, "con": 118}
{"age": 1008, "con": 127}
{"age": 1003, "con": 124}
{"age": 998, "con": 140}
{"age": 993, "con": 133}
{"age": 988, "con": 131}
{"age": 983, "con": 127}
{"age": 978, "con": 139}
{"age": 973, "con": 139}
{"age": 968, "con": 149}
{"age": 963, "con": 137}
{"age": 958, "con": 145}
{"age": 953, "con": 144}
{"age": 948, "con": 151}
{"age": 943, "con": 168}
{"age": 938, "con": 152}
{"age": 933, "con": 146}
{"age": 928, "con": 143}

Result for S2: 2.8 yr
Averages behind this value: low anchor 140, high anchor 126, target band 127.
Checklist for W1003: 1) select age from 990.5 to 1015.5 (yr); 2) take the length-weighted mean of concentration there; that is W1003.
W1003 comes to 128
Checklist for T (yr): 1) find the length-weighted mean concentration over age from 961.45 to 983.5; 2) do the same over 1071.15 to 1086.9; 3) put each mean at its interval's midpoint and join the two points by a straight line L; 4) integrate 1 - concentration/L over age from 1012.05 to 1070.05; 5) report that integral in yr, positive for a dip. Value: 4.7 yr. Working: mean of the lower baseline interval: 139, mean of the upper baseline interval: 131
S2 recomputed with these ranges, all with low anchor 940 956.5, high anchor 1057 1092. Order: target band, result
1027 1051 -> 1.94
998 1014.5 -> 1.87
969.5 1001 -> 2.38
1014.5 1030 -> 1.59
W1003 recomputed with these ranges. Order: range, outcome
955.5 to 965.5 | 141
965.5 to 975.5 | 144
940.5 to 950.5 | 160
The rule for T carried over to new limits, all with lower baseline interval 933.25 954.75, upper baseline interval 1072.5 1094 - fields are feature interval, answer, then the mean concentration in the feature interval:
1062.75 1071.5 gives 0.5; 126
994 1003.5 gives 0.7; 134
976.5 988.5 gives 1.2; 132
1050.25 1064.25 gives 1.4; 121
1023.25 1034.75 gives 1.1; 126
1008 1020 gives 1.7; 121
